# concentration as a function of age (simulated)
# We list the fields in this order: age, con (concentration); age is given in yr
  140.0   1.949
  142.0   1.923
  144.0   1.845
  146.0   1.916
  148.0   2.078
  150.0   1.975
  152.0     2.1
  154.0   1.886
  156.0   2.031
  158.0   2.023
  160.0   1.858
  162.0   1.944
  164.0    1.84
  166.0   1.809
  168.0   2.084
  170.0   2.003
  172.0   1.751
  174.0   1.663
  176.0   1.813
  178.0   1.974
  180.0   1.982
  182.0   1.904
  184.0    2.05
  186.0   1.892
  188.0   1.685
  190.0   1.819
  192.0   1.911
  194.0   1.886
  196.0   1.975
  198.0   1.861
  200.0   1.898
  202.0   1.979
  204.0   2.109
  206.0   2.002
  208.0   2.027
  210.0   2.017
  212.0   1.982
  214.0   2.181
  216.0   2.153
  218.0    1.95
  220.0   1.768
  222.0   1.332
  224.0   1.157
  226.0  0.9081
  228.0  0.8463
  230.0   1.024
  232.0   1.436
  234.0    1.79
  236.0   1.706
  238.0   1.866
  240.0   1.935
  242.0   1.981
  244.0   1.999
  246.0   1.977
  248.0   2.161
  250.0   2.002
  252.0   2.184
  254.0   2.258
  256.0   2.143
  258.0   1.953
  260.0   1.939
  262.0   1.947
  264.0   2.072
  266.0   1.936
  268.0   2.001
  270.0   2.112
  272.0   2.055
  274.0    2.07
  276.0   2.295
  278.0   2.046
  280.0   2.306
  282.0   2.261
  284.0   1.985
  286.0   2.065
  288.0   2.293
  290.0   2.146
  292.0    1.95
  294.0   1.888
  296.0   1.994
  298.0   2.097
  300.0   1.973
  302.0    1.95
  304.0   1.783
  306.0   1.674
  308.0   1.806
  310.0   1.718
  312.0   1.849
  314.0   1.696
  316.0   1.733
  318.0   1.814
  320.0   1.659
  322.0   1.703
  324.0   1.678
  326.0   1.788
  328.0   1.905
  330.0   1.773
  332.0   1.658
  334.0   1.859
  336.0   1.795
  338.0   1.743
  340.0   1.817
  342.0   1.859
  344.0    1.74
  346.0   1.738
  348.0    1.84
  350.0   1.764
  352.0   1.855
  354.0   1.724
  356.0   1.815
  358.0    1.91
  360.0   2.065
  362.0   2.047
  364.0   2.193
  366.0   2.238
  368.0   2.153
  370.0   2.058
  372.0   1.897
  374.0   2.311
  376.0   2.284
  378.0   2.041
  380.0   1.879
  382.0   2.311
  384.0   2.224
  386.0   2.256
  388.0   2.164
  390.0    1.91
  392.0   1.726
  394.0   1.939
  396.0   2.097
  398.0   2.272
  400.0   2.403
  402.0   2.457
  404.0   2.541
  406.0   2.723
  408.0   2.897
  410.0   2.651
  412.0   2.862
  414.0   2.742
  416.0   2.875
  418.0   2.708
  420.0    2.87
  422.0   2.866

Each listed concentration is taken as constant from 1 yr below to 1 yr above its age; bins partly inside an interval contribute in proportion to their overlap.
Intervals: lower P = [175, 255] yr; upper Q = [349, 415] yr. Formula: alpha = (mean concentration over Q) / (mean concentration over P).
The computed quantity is 1.2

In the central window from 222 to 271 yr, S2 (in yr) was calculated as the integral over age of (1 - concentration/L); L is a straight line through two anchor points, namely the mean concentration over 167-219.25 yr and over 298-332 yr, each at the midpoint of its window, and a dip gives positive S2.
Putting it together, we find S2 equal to 1.98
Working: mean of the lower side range 1.94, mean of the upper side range 1.79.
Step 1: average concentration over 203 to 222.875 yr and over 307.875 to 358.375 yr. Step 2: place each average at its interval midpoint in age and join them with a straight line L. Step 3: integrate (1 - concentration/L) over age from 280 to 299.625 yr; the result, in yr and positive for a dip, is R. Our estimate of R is -2.6 yr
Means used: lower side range 1.96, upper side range 1.78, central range 2.08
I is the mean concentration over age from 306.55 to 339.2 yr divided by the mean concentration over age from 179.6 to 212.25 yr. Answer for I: 0.91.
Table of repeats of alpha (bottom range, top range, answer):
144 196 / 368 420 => 1.22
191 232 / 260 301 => 1.19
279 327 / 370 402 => 1.11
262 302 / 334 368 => 0.91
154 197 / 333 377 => 1.02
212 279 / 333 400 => 1.07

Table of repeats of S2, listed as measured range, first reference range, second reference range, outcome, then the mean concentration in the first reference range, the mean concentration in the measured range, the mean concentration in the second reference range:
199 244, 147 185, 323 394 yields 4.7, 1.94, 1.74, 1.94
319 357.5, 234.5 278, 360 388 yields 6.1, 2.03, 1.78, 2.14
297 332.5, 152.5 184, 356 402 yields 4.4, 1.91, 1.79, 2.11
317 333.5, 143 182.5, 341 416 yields 2.8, 1.92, 1.75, 2.16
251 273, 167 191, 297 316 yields -2.4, 1.88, 2.05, 1.83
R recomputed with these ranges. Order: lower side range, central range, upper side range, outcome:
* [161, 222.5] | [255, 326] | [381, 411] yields 4.85 yr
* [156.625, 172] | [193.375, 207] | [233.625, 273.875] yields -0.01 yr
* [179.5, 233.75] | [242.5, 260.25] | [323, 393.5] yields -2.47 yr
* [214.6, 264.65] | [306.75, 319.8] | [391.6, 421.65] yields 2.19 yr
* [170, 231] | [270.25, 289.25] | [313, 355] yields -4.01 yr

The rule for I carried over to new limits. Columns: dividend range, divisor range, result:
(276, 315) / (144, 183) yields 1.03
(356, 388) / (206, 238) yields 1.29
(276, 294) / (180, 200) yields 1.12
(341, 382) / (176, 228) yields 1.08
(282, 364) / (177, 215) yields 0.95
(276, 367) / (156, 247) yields 1.04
